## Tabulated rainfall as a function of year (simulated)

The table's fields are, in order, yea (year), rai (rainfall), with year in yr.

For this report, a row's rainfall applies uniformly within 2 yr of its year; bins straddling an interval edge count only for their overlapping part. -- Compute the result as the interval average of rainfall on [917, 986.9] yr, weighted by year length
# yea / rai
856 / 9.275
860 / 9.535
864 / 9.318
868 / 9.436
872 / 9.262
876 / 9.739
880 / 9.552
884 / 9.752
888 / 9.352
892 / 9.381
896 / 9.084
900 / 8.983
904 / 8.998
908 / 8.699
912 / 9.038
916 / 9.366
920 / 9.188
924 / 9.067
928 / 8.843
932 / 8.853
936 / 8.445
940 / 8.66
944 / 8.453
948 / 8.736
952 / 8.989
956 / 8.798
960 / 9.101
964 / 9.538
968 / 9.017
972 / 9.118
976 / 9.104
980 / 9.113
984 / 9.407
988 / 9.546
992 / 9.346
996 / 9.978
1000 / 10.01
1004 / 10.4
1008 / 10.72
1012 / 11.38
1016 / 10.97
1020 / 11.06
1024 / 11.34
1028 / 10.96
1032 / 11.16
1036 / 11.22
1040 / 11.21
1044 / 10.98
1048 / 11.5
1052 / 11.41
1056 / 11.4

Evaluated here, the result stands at 8.98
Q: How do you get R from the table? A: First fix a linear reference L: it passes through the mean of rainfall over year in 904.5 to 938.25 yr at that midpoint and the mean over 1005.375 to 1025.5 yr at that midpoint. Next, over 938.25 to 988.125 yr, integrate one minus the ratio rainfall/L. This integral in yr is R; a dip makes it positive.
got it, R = 4.3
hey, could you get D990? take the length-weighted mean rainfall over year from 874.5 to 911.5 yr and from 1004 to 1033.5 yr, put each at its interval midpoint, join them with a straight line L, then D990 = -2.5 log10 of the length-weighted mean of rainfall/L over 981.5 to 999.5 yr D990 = 0.11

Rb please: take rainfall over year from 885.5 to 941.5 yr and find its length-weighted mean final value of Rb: 9.01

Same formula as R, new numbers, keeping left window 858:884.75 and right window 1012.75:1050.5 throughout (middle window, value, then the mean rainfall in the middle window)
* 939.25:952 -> 1.99 yr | 8.67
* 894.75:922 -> 2.30 yr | 9.05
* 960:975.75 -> 1.96 yr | 9.2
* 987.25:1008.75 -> 1.66 yr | 9.98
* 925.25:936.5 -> 1.50 yr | 8.77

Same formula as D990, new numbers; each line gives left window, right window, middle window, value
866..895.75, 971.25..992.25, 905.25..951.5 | 0.06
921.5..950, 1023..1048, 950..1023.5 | 0.02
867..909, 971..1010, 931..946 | 0.11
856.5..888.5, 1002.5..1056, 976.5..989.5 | 0.14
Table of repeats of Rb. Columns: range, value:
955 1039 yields 10.1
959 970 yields 9.23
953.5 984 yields 9.13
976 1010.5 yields 9.8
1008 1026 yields 11.1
